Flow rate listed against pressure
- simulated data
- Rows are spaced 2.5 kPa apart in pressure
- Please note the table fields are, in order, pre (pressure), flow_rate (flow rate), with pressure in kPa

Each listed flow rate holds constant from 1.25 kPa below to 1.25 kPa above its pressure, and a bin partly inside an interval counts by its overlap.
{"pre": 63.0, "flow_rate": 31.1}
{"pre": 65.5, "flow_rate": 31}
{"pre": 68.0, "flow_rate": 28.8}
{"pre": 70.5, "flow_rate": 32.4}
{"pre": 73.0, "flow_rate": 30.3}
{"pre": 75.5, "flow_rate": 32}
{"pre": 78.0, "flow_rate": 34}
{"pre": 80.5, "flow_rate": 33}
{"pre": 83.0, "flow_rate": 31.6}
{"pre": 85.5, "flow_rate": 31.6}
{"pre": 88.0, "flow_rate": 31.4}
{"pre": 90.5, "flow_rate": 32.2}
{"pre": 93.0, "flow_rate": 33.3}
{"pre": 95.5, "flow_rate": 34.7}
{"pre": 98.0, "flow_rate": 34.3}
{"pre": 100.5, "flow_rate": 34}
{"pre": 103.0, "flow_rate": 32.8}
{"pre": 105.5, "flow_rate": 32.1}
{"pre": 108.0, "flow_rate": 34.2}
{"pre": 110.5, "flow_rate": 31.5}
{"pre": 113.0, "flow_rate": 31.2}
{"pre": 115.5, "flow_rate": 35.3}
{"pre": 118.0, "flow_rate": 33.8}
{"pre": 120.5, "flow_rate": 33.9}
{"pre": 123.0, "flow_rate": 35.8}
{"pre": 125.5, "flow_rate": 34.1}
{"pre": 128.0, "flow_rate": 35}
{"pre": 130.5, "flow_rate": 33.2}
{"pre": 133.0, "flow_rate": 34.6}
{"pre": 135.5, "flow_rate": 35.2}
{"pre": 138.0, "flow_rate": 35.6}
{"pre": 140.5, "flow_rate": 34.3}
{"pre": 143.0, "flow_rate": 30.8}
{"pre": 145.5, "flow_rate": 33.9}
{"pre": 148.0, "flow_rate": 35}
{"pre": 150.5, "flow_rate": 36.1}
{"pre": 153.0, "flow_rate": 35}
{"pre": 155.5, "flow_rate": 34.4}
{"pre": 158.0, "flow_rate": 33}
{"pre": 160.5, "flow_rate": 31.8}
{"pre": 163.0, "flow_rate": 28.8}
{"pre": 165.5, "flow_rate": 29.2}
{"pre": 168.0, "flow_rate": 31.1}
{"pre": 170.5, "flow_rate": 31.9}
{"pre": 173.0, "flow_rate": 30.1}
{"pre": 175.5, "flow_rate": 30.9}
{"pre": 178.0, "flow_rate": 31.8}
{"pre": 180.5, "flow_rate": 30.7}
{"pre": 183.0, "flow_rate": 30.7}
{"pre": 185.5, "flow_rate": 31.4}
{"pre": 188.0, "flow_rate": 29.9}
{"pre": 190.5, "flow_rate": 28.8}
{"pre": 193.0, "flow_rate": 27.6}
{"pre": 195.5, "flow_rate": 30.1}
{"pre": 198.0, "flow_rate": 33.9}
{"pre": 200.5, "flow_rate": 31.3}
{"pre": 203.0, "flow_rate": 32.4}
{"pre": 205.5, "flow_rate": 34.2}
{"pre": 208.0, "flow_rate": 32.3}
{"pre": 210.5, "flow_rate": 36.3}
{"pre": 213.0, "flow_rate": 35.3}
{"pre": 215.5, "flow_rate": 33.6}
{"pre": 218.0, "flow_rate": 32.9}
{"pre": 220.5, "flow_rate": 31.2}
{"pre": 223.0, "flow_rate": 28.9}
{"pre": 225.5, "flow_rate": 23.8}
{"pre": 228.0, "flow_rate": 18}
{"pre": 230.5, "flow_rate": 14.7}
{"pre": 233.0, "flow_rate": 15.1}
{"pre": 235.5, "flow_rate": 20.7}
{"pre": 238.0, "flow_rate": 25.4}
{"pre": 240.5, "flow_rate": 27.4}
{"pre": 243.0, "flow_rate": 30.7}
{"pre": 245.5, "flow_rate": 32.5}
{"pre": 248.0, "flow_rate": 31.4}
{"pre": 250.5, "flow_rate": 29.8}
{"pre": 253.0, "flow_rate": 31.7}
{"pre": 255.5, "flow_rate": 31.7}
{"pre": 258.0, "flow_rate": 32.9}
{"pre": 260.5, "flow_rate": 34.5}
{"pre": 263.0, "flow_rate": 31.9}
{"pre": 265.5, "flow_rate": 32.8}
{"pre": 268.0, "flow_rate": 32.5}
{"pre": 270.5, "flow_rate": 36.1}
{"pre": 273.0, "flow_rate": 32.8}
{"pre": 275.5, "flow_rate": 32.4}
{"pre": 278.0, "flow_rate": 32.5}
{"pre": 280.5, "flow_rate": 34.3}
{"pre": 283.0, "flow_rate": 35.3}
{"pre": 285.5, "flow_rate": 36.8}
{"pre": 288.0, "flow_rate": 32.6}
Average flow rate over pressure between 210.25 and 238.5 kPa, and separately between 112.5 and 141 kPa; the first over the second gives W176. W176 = 0.76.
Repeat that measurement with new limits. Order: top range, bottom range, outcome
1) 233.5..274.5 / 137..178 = 0.94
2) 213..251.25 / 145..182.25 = 0.83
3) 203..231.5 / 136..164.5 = 0.88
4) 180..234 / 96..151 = 0.86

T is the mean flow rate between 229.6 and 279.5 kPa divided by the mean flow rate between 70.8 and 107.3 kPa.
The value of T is 0.91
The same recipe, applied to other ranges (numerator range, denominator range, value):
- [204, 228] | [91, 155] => 0.92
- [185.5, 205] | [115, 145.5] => 0.90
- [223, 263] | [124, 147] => 0.79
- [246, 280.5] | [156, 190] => 1.06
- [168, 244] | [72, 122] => 0.88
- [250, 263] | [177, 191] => 1.05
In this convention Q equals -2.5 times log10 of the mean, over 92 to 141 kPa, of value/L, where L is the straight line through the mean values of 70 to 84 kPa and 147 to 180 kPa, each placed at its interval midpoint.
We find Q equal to -0.057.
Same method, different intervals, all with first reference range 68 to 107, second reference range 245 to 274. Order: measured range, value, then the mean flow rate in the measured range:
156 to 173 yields 0.05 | 31.1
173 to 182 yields 0.05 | 31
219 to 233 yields 0.39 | 22.8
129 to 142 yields -0.06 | 34.5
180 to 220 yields 0.02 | 32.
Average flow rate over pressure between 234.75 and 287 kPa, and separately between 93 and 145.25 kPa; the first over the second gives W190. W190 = 0.94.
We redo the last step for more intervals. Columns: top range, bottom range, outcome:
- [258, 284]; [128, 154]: 0.97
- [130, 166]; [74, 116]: 1.02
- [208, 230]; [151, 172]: 0.92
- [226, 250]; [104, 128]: 0.72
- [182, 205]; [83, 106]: 0.94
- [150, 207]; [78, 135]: 0.94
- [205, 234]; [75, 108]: 0.85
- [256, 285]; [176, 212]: 1.06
